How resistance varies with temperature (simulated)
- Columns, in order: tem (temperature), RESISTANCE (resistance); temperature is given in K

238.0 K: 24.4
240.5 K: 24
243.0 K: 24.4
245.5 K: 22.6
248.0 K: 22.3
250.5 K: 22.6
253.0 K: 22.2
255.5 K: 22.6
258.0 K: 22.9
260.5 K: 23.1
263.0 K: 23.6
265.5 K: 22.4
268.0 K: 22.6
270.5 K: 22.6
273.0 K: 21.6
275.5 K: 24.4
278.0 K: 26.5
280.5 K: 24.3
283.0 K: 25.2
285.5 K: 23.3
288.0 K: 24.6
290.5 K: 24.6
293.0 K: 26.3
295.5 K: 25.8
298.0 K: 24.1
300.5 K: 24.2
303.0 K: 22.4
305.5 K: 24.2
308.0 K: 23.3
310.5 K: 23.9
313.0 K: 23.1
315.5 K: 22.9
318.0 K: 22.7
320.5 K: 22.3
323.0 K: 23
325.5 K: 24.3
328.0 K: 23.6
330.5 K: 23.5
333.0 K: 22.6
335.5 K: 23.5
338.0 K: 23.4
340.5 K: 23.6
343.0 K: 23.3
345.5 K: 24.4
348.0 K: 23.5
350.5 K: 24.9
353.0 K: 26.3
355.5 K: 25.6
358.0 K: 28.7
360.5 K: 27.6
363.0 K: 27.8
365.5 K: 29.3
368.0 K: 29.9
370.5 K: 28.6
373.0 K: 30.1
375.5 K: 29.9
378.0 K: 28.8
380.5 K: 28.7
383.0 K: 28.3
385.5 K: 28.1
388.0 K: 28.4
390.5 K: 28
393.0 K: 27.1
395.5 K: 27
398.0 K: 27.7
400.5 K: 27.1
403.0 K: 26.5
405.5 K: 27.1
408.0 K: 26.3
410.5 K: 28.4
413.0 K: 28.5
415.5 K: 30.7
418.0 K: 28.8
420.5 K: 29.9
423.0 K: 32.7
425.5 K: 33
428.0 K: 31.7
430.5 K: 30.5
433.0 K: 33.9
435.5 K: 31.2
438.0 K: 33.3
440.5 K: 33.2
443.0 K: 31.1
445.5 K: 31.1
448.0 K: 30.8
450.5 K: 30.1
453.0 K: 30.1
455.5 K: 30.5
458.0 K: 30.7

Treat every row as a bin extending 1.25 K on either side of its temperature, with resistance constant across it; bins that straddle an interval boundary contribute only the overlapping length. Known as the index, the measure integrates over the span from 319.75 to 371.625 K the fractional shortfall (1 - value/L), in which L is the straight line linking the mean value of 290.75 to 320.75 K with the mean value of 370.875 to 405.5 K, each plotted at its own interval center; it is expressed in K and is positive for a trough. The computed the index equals 1.4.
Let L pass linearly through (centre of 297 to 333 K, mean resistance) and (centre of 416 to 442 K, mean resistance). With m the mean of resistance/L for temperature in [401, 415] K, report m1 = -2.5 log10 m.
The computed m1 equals 0.102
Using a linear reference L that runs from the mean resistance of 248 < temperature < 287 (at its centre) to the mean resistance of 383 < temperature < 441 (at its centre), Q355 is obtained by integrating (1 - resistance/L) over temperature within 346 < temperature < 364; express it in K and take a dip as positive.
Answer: 0.5 K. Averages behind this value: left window 23.3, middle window 26.2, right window 29.5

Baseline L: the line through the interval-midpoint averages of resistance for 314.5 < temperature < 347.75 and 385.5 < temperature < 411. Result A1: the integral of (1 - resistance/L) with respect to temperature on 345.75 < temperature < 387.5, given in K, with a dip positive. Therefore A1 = -3.8 K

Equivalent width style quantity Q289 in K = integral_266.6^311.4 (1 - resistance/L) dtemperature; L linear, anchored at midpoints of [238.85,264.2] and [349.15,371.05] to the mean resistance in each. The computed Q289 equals 0.9 K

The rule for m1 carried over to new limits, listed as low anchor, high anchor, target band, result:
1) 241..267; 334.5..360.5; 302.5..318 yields 0.04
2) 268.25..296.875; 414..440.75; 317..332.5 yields 0.14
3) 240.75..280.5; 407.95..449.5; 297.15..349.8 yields 0.12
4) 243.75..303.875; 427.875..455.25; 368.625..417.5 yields 0.04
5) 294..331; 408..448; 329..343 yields 0.08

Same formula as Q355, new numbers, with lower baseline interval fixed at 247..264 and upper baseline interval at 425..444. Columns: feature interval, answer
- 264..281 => 0.2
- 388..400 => 1.0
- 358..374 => -0.1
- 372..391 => 0.4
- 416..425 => 0.2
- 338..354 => 1.9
